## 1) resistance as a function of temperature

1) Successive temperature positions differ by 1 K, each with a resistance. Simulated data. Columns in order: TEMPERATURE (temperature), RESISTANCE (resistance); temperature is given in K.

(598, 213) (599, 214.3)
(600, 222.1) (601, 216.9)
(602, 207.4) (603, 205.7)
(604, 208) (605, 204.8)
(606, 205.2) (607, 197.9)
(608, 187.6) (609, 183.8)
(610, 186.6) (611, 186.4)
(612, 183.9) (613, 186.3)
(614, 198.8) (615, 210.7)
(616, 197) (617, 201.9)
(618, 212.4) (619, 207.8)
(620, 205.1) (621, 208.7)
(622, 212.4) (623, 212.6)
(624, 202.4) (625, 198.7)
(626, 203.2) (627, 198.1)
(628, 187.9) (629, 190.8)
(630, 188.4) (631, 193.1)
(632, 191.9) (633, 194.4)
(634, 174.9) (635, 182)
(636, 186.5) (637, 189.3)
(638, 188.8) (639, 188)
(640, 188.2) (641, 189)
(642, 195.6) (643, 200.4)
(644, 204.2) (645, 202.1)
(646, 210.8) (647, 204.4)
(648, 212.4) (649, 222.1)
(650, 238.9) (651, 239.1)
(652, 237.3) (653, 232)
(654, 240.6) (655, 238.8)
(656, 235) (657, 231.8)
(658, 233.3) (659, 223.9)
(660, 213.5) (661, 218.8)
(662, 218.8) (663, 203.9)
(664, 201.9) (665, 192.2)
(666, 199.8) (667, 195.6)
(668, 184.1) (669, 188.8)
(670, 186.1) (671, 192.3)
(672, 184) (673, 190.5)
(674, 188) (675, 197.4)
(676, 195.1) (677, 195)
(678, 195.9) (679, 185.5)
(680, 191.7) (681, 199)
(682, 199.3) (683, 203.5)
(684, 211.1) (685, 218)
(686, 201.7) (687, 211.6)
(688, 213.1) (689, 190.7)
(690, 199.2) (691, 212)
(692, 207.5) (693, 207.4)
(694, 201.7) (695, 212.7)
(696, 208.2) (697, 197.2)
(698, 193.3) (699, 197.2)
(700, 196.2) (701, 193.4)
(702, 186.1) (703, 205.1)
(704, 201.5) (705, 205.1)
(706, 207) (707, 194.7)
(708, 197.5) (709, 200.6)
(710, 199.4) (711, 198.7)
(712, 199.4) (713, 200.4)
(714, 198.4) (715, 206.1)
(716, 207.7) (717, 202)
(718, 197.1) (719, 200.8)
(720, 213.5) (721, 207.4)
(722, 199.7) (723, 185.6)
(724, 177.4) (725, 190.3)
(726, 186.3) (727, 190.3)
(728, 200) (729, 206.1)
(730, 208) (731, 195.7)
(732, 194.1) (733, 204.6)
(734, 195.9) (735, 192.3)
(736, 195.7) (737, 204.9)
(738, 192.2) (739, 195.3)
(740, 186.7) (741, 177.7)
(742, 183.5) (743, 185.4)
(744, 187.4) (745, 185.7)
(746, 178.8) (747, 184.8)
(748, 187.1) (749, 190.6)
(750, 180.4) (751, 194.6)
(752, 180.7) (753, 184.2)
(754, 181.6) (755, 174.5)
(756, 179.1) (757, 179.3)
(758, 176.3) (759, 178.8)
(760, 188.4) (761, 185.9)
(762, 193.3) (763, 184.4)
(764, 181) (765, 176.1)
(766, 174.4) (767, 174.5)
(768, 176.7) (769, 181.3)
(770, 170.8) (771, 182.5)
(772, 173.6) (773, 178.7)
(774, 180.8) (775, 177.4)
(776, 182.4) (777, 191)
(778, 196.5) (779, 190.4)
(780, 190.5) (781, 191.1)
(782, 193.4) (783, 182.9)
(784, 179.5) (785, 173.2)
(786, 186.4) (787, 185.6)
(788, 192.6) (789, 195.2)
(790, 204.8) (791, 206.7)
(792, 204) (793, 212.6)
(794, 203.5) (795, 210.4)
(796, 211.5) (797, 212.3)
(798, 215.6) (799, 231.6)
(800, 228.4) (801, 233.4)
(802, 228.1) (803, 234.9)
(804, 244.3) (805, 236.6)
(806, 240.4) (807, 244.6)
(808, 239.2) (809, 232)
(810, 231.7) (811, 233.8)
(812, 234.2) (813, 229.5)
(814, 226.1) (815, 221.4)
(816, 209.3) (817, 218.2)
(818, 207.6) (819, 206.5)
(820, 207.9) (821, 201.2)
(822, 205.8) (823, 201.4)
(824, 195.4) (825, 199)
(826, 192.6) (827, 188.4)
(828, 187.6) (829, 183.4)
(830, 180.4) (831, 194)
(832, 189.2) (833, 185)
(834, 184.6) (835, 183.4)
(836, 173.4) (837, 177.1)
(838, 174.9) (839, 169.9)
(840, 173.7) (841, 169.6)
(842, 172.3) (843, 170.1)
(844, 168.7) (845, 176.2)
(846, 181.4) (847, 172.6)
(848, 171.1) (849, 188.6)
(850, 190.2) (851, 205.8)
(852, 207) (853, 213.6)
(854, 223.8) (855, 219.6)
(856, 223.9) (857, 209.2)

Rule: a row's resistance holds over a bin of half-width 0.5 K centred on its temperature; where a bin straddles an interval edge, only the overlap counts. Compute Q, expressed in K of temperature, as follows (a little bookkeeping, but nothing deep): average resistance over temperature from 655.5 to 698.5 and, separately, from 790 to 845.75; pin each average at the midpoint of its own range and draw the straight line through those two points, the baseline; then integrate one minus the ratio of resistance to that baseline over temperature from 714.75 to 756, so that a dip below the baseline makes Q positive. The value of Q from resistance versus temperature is 2.4 K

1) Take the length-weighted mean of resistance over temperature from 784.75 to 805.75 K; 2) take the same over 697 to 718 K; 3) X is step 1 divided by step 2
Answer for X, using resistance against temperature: 1.07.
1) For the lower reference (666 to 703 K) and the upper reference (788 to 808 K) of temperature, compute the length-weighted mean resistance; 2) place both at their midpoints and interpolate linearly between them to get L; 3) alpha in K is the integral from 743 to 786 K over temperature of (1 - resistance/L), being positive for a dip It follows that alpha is 6.3 K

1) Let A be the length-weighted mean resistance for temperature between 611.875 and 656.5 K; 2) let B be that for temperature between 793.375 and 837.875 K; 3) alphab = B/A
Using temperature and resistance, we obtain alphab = 1.03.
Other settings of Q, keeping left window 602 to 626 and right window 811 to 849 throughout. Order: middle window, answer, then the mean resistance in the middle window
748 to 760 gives 0.78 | 182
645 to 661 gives -2.22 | 227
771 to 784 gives 0.58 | 185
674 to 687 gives -0.11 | 199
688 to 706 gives -0.38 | 201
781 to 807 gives -2.27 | 210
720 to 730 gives 0.03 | 195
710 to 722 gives -0.38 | 203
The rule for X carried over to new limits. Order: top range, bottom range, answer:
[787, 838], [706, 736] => 1.06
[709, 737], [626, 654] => 0.98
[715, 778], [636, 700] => 0.92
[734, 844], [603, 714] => 0.97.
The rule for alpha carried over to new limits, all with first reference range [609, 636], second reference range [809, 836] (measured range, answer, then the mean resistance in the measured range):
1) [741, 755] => 1.2 K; 184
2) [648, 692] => -2.2 K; 208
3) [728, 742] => 0.3 K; 196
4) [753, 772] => 2.0 K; 180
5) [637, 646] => 0.1 K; 195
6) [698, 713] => 0.1 K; 199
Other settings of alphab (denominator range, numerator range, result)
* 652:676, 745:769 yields 0.87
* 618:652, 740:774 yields 0.90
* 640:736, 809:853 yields 0.96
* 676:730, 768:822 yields 1.03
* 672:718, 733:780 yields 0.92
